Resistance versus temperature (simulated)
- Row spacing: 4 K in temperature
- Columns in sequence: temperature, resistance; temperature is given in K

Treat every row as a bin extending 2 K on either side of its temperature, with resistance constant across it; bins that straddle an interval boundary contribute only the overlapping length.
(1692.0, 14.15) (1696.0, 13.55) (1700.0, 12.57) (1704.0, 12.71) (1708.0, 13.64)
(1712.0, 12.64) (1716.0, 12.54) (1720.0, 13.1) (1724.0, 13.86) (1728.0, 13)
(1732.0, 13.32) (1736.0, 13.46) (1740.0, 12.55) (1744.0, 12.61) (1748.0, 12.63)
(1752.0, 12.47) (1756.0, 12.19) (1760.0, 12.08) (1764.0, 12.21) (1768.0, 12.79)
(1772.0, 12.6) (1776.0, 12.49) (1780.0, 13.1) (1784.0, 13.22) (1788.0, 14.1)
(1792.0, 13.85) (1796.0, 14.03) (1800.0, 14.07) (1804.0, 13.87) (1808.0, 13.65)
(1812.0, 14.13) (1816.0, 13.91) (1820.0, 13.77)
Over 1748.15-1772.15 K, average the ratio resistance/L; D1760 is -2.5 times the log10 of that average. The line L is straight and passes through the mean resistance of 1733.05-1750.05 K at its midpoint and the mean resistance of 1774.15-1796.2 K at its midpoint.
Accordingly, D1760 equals 0.059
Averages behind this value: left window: 12.8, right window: 13.4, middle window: 12.4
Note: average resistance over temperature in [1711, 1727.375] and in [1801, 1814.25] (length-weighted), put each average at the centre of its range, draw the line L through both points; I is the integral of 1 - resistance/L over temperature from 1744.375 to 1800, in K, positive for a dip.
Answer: 2.6 K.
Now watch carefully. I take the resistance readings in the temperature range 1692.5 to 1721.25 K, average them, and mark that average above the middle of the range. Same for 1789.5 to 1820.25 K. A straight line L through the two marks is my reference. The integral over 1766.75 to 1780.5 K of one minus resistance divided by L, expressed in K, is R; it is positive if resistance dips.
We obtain 0.9 K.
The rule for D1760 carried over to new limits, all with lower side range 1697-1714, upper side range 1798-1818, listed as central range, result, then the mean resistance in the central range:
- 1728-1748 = 0.02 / 13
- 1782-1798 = 0.00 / 13.8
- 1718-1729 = -0.02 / 13.3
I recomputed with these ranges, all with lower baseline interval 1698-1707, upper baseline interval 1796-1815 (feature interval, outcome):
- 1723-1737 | -0.3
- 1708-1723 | -0.1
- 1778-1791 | 0.2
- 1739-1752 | 0.7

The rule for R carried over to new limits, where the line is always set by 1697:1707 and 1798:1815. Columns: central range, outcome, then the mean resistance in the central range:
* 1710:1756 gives 0.9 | 12.9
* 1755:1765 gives 1.0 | 12.2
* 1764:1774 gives 0.7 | 12.6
